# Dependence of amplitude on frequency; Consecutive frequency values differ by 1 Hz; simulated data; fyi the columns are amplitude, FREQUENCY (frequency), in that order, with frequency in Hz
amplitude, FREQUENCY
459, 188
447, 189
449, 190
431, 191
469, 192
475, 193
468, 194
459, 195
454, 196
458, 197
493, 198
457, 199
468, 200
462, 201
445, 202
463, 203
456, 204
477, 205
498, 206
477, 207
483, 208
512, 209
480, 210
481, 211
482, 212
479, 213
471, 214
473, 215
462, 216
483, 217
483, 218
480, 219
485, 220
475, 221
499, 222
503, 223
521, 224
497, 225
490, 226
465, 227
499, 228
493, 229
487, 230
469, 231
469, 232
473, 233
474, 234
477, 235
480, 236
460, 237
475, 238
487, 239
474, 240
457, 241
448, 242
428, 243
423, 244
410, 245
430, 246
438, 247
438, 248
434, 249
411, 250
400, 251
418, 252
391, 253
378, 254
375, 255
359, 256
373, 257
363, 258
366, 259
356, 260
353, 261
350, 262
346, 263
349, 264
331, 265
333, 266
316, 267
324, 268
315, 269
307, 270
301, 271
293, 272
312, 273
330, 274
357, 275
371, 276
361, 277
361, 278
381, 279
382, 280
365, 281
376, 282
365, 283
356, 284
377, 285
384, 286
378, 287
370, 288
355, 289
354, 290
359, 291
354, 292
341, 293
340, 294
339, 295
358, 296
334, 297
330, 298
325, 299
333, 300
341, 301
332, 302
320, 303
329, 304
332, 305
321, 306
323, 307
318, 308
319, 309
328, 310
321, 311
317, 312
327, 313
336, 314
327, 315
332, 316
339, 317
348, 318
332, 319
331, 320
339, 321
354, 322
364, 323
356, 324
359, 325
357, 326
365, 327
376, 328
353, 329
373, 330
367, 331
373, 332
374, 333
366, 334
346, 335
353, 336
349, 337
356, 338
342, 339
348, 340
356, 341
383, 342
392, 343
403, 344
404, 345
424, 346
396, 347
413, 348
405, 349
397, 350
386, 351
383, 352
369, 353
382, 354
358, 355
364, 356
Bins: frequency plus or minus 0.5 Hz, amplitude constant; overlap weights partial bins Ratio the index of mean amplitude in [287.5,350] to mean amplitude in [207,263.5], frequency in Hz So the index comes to 0.79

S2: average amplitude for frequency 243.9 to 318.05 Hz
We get 354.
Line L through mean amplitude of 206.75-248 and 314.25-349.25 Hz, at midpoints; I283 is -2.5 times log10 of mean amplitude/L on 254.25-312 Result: 0.20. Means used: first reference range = 473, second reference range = 364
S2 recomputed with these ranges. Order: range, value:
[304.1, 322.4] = 330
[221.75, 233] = 489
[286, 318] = 337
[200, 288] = 421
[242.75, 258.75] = 403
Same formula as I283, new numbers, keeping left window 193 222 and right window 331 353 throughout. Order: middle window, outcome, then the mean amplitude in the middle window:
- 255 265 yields 0.219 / 357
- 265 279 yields 0.278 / 331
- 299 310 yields 0.233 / 327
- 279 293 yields 0.142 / 367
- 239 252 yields 0.032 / 434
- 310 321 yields 0.196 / 331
